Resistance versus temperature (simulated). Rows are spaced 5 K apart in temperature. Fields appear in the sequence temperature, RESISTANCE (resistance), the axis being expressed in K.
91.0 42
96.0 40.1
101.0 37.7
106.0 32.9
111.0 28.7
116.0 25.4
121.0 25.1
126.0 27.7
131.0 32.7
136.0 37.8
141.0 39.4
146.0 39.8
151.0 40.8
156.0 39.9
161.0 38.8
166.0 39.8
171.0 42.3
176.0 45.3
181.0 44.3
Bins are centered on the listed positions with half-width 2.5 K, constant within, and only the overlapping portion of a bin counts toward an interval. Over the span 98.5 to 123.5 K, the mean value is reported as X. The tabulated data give 30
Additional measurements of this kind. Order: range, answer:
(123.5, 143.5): 34.4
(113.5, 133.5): 27.7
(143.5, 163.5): 39.8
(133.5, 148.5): 39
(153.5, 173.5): 40.2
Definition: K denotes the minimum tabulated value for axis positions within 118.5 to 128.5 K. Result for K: 25.1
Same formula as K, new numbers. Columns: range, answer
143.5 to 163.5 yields 38.8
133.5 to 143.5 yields 37.8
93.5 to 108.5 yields 32.9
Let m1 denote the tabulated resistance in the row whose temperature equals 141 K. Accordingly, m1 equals 39.4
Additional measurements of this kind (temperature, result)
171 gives 42.3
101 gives 37.7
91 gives 42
